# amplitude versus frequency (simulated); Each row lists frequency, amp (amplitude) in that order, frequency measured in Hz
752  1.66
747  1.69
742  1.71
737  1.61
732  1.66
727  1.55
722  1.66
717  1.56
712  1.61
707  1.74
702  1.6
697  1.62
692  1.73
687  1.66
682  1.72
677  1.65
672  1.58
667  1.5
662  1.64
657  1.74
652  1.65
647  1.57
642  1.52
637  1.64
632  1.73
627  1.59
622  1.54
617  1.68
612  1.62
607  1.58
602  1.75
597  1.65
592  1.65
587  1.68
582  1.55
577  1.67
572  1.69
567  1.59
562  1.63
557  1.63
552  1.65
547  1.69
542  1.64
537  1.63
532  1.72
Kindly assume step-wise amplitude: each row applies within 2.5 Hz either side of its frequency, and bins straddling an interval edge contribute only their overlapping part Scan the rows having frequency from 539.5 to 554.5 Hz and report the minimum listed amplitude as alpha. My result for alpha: 1.64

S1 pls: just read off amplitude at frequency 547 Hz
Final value 1.69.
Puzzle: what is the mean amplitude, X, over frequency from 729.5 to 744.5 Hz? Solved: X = 1.66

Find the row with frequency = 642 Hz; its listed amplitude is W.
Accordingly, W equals 1.52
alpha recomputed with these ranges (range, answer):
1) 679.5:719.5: 1.56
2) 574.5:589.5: 1.55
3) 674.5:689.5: 1.65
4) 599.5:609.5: 1.58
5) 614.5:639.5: 1.54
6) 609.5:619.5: 1.62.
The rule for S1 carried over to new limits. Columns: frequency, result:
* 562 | 1.63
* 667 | 1.5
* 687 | 1.66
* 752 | 1.66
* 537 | 1.63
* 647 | 1.57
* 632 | 1.73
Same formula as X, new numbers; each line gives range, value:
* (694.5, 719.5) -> 1.63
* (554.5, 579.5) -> 1.64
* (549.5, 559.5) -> 1.64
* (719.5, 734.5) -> 1.62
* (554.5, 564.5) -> 1.63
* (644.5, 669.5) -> 1.62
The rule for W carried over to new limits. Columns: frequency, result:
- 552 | 1.65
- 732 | 1.66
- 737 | 1.61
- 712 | 1.61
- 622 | 1.54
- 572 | 1.69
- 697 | 1.62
